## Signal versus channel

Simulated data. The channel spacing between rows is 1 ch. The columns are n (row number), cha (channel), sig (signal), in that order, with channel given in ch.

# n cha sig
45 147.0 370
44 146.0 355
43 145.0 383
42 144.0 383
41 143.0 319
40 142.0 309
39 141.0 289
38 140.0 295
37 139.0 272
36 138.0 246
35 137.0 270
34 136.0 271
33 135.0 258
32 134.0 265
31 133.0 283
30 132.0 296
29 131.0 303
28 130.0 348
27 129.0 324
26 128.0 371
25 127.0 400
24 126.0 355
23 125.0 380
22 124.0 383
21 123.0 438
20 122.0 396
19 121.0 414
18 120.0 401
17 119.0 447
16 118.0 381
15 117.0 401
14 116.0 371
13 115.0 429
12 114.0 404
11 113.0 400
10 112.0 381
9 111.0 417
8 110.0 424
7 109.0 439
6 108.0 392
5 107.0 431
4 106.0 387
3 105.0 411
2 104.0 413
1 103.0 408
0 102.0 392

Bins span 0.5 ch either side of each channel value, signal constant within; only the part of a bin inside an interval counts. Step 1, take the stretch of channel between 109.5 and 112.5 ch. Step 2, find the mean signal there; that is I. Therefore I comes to 407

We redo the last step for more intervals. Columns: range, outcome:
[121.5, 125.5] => 399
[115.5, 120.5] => 400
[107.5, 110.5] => 418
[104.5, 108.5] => 405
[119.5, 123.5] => 412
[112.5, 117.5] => 401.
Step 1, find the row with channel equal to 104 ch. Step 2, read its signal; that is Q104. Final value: 413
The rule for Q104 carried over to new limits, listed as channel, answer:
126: 355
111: 417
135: 258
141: 289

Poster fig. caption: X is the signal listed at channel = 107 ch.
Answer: 431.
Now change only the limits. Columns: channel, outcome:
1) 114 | 404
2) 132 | 296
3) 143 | 319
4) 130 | 348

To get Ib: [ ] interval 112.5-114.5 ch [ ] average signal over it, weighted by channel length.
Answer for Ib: 402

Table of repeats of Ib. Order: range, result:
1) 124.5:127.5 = 378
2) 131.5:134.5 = 281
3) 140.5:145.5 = 337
